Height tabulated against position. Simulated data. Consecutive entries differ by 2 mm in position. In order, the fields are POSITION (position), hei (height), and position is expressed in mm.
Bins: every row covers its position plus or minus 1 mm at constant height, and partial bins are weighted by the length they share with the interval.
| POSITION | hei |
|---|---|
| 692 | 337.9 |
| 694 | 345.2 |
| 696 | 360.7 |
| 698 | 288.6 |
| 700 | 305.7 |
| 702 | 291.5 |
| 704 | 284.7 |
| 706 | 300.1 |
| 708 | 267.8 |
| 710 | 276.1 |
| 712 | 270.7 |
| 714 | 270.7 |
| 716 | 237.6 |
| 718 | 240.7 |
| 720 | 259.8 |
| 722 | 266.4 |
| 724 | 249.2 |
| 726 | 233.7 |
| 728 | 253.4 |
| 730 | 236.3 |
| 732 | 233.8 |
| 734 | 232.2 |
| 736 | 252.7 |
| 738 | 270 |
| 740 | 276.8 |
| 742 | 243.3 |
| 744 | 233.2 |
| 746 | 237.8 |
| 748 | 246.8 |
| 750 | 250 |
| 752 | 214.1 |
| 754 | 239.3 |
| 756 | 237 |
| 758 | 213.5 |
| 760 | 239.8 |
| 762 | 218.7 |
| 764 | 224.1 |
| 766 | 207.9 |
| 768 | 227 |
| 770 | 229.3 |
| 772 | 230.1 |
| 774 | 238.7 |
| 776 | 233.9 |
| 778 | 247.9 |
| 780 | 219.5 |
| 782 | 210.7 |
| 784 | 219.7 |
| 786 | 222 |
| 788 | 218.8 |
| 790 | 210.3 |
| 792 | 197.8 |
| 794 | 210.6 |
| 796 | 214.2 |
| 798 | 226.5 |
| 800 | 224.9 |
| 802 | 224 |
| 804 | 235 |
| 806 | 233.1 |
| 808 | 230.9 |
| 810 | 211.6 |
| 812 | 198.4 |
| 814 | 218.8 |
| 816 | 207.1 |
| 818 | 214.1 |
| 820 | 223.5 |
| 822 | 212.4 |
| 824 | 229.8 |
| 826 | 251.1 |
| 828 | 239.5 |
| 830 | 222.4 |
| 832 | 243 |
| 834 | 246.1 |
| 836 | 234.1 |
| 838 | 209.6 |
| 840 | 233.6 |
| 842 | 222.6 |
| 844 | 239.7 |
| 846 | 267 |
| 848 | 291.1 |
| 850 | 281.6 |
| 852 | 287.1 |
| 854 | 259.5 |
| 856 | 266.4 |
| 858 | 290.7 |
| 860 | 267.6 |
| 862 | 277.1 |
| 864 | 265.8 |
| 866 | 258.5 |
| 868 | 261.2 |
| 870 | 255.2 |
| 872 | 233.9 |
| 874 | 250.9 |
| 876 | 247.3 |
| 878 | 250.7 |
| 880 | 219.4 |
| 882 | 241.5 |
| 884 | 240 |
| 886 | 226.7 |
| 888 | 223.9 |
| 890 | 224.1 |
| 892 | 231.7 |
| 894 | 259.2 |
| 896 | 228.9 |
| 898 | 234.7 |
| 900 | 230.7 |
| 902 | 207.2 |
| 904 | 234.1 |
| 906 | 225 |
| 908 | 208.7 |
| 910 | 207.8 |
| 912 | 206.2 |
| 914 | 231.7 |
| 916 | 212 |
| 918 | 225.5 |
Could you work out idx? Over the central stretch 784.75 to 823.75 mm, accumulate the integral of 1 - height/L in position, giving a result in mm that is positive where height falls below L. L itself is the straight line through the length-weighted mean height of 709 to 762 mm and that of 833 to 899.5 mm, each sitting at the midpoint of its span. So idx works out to 4.71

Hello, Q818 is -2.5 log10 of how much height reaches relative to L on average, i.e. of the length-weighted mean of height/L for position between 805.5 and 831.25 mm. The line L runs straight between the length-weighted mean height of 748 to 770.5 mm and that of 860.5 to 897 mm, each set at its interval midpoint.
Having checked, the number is 0.07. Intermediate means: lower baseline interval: 228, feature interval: 223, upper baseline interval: 245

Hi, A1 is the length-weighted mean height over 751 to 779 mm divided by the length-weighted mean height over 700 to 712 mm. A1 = 0.8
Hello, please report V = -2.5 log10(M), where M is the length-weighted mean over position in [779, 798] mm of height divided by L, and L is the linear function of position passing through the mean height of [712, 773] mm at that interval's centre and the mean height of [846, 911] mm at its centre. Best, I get 0.13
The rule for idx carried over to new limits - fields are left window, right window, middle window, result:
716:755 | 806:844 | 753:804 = 2.65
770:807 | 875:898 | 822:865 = -4.15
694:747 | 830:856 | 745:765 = 2.26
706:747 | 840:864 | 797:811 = 1.87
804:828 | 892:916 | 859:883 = -3.07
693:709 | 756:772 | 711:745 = 2.47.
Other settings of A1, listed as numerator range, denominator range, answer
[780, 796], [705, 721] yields 0.80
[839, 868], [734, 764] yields 1.10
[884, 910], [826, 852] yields 0.92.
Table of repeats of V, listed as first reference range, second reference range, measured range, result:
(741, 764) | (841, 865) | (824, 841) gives 0.115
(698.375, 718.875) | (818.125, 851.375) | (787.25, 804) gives 0.158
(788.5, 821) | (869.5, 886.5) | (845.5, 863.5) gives -0.185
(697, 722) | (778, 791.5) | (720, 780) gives 0.024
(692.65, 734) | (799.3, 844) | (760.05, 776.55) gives 0.102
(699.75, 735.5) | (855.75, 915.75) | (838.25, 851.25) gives -0.040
